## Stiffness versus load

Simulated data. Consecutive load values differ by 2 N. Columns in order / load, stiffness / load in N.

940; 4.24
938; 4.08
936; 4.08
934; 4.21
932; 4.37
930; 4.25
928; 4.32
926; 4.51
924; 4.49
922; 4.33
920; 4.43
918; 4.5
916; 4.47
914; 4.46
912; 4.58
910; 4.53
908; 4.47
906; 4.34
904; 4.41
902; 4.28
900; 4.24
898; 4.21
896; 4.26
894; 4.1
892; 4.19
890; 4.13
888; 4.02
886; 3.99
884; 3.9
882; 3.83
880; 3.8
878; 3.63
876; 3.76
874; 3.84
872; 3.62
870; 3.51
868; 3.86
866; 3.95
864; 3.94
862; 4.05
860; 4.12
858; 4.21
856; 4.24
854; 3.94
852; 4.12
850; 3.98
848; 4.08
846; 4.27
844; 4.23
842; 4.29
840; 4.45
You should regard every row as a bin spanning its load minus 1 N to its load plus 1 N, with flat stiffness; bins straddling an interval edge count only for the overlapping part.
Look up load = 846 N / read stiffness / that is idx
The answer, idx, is 4.27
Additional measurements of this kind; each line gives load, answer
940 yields 4.24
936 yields 4.08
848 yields 4.08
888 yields 4.02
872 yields 3.62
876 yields 3.76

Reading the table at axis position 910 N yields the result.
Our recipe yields 4.53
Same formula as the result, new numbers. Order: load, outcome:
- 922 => 4.33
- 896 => 4.26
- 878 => 3.63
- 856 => 4.24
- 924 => 4.49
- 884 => 3.9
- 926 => 4.51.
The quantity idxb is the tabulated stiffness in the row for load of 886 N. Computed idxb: 3.99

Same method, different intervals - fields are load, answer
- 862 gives 4.05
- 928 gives 4.32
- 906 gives 4.34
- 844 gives 4.23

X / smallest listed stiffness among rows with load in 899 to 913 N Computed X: 4.24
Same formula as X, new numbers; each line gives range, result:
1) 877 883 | 3.63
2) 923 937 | 4.08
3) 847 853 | 3.98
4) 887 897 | 4.02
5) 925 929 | 4.32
